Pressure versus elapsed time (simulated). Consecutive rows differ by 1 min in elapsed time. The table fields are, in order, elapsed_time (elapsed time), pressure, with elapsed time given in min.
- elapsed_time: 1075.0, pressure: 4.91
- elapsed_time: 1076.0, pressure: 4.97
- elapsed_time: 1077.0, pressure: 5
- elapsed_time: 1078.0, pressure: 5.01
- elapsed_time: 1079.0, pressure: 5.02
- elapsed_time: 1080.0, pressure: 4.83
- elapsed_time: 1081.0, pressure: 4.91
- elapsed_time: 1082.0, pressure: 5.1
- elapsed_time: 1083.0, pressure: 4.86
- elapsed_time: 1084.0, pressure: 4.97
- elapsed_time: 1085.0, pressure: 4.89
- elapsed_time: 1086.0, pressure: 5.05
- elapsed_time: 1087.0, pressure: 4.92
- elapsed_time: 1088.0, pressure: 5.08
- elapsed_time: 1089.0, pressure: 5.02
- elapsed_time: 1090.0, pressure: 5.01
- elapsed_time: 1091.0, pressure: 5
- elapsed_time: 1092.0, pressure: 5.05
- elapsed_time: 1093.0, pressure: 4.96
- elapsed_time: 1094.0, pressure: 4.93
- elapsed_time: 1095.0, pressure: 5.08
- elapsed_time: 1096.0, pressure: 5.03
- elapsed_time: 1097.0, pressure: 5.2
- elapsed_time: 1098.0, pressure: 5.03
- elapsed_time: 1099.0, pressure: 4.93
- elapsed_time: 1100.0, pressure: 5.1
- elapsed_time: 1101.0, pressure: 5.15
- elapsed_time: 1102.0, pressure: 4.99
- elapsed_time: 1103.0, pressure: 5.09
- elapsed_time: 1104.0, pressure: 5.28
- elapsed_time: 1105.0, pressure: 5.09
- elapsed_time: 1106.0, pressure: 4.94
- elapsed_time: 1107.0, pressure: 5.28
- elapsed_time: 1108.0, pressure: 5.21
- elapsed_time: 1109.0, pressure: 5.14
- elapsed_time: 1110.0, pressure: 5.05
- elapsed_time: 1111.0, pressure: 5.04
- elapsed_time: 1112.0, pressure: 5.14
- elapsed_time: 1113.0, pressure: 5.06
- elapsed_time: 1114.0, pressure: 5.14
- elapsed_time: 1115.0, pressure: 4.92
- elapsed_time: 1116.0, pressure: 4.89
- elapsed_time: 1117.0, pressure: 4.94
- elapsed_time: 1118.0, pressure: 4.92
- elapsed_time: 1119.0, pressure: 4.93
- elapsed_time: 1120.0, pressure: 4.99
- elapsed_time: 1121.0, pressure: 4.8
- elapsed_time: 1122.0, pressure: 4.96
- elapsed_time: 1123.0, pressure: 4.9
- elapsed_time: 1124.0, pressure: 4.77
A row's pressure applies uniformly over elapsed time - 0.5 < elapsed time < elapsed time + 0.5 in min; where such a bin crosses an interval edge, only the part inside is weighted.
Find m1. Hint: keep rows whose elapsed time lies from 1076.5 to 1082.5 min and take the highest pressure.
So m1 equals 5.1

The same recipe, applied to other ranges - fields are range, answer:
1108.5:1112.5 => 5.14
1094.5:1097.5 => 5.2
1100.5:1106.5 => 5.28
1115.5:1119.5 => 4.94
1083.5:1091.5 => 5.08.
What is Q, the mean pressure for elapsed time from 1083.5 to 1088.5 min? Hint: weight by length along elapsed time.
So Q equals 4.98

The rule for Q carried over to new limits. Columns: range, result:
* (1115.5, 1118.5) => 4.92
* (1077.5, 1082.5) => 4.97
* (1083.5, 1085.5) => 4.93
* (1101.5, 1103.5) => 5.04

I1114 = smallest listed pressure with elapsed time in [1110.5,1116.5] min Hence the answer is 4.89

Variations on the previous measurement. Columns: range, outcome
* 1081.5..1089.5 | 4.86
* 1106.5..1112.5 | 5.04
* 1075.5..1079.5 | 4.97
